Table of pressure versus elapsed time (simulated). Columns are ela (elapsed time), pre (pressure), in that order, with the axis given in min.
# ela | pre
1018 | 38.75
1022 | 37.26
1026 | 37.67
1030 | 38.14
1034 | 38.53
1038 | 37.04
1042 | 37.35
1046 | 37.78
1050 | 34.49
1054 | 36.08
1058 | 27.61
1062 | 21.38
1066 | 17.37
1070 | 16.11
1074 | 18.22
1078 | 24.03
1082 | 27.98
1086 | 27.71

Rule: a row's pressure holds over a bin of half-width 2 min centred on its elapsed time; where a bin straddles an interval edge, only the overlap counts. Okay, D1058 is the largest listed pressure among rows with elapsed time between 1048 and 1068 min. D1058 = 36.08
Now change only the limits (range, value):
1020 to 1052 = 38.53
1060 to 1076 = 21.38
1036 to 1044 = 37.35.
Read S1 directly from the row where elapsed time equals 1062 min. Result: 21.38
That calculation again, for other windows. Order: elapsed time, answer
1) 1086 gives 27.71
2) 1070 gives 16.11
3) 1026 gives 37.67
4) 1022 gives 37.26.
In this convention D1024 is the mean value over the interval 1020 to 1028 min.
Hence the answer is 37.5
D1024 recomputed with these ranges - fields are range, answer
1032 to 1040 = 37.8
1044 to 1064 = 31.5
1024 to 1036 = 38.1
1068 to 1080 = 19.5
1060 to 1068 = 19.4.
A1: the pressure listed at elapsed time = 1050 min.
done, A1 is 34.49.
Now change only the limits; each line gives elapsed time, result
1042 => 37.35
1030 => 38.14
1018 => 38.75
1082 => 27.98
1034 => 38.53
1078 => 24.03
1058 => 27.61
